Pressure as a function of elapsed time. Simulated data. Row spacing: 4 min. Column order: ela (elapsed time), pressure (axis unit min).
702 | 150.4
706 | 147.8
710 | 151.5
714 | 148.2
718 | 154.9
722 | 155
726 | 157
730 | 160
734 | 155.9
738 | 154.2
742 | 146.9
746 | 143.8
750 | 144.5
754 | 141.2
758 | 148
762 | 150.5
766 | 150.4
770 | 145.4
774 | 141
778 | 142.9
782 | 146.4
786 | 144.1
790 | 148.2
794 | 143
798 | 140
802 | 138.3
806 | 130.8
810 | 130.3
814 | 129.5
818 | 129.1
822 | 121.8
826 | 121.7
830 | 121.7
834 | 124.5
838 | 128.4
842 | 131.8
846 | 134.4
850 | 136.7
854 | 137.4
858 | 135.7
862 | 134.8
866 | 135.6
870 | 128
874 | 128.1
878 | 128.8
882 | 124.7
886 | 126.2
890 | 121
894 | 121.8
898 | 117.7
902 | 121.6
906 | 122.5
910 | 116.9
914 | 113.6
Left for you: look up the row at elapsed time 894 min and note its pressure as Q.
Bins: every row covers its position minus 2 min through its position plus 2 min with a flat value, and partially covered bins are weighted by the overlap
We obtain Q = 121.8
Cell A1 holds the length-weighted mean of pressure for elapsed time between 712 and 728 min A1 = 154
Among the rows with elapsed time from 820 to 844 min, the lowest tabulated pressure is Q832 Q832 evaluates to 121.7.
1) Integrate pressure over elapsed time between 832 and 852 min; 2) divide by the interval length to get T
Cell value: 131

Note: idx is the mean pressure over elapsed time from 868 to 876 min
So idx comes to 128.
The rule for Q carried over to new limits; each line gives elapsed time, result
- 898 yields 117.7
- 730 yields 160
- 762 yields 150.5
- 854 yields 137.4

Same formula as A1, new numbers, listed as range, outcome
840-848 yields 133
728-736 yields 158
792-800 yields 142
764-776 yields 146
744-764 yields 146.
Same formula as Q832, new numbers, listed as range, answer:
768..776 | 141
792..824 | 121.8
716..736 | 154.9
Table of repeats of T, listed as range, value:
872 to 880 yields 128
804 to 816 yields 130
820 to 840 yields 124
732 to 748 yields 150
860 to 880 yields 131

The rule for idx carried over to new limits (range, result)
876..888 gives 127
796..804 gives 139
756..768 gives 150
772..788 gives 144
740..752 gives 145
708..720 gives 152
